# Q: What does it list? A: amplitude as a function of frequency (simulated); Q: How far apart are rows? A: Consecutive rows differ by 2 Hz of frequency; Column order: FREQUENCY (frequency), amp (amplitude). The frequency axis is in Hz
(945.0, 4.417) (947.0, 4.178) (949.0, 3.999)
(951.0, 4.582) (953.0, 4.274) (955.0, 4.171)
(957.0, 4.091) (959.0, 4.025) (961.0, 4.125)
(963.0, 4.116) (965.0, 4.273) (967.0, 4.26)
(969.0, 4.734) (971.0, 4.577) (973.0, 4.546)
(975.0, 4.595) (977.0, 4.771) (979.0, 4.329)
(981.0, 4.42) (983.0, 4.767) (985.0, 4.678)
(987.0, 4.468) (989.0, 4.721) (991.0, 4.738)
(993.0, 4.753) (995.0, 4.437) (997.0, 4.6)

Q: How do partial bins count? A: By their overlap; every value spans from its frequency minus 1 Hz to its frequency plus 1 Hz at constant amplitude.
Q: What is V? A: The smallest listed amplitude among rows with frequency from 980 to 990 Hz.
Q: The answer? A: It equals 4.42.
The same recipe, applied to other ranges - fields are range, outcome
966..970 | 4.26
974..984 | 4.329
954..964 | 4.025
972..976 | 4.546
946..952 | 3.999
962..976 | 4.116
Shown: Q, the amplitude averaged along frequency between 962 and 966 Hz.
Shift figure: 4.19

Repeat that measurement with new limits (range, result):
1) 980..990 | 4.61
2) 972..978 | 4.64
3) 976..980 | 4.55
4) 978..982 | 4.37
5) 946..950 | 4.09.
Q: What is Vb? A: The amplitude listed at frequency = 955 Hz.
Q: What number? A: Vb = 4.171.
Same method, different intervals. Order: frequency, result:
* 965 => 4.273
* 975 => 4.595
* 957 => 4.091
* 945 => 4.417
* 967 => 4.26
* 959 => 4.025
